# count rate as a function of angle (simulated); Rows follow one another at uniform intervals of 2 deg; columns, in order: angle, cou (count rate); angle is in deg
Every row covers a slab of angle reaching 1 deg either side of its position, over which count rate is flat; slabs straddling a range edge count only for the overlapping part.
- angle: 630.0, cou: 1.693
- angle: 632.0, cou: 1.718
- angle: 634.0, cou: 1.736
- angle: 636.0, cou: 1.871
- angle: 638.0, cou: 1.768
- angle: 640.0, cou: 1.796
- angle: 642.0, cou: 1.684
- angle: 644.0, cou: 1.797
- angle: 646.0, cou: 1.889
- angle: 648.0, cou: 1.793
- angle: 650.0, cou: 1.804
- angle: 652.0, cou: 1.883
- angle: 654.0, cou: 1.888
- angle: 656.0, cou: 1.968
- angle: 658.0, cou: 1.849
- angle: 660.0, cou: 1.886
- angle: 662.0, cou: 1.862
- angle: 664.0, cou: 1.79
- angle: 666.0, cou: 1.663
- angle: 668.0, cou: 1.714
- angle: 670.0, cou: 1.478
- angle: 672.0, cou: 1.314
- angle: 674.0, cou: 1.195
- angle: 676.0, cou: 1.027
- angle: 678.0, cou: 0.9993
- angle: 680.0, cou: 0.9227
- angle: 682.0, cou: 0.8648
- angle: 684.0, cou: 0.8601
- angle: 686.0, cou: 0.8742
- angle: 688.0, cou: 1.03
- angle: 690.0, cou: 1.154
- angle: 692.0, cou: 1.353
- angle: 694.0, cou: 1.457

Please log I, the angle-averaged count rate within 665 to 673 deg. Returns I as 1.54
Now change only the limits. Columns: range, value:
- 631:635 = 1.73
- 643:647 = 1.84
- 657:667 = 1.81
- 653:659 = 1.9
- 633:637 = 1.8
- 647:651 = 1.8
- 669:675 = 1.33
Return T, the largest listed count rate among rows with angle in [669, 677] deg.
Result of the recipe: 1.478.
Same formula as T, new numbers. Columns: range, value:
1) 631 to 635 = 1.736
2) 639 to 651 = 1.889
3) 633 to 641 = 1.871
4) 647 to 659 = 1.968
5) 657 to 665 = 1.886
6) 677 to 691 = 1.154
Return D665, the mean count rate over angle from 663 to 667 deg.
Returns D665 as 1.73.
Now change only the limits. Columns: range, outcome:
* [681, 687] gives 0.866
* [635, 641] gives 1.81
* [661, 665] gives 1.83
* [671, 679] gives 1.13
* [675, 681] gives 0.983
